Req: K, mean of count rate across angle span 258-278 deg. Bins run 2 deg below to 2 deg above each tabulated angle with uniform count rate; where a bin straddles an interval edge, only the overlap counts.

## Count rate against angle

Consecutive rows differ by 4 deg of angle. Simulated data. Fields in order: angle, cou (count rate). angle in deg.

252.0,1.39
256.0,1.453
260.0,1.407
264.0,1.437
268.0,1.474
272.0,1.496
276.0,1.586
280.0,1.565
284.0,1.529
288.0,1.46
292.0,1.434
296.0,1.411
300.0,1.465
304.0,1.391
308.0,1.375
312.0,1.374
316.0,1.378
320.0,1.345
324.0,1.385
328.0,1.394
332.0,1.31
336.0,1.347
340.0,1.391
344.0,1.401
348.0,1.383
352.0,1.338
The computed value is 1.48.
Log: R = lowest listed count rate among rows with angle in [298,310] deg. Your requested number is 1.375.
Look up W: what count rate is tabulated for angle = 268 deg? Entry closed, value 1.474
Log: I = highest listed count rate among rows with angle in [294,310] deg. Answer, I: 1.465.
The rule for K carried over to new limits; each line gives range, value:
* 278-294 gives 1.5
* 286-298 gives 1.43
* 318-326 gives 1.36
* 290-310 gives 1.42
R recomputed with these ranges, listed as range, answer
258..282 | 1.407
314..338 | 1.31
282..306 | 1.391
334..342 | 1.347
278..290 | 1.46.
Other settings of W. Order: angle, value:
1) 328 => 1.394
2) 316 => 1.378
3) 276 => 1.586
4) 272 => 1.496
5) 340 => 1.391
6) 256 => 1.453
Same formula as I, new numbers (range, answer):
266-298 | 1.586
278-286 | 1.565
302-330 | 1.394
